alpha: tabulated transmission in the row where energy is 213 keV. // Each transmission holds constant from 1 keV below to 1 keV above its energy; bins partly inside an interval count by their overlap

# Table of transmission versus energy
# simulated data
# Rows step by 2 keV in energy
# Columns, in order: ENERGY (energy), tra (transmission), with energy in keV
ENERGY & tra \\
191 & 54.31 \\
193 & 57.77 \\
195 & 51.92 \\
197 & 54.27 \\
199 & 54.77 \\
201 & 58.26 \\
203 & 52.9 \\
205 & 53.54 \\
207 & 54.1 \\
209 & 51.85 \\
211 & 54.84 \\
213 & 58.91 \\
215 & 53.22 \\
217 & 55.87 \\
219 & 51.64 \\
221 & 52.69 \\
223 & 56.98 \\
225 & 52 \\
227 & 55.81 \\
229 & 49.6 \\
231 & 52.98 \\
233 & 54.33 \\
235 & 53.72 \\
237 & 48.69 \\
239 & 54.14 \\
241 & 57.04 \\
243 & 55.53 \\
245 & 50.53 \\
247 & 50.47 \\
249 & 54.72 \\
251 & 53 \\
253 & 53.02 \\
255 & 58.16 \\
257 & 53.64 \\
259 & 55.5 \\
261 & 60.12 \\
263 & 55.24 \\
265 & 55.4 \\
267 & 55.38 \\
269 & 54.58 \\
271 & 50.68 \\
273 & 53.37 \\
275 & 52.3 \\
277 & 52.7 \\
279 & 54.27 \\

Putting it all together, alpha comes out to 58.91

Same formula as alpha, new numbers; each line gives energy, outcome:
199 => 54.77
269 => 54.58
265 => 55.4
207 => 54.1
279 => 54.27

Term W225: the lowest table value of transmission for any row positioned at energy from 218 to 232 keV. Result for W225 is 49.6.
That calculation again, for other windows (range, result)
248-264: 53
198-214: 51.85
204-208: 53.54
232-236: 53.72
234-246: 48.69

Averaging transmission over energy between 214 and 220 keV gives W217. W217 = 53.6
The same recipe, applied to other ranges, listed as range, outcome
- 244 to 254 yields 52.3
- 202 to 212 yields 53.4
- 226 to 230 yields 52.7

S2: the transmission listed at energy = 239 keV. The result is 54.14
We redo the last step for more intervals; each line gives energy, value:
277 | 52.7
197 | 54.27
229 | 49.6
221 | 52.69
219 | 51.64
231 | 52.98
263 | 55.24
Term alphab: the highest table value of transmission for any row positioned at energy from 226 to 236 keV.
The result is 55.81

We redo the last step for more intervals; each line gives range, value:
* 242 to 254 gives 55.53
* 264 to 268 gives 55.4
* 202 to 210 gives 54.1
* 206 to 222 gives 58.91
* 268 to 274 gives 54.58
